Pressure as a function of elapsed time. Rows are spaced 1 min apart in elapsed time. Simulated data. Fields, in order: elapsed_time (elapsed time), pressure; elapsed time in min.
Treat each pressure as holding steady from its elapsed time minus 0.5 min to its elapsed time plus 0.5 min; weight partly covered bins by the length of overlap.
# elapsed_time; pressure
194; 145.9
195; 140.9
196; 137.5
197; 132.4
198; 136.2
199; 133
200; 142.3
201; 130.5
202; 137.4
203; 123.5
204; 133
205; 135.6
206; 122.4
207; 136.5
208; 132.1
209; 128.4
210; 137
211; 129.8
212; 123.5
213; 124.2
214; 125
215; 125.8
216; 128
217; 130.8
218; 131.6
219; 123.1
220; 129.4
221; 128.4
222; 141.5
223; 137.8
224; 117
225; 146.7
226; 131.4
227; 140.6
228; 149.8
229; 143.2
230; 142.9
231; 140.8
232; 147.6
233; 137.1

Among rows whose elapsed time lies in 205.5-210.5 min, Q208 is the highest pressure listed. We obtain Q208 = 137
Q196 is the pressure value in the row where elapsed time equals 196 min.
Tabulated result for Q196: 137.5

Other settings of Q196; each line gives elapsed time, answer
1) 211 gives 129.8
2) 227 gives 140.6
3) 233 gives 137.1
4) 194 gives 145.9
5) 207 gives 136.5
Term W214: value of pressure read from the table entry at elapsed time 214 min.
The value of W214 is 125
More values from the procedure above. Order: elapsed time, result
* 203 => 123.5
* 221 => 128.4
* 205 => 135.6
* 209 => 128.4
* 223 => 137.8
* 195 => 140.9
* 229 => 143.2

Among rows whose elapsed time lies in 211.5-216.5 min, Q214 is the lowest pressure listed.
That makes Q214 123.5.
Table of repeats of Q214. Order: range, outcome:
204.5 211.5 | 122.4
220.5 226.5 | 117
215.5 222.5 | 123.1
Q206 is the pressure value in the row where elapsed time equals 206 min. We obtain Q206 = 122.4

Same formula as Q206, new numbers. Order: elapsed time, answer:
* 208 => 132.1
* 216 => 128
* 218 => 131.6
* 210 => 137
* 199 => 133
